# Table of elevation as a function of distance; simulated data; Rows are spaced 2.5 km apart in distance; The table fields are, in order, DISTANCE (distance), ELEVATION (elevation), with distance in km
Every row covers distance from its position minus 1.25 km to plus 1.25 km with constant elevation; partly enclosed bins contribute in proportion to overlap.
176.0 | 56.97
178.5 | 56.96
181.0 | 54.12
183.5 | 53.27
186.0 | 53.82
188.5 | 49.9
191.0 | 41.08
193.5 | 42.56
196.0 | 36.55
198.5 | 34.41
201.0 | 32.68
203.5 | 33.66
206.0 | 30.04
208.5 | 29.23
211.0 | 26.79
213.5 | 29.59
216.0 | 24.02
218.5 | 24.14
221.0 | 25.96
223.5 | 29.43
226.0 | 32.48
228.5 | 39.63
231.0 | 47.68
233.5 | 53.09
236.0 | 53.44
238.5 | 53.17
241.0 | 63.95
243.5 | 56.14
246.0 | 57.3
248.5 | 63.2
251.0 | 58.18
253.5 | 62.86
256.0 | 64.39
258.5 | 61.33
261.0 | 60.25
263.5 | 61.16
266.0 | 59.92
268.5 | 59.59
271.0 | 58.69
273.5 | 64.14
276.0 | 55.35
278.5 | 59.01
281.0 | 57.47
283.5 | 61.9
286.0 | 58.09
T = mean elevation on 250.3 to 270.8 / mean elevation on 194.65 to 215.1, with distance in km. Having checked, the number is 1.93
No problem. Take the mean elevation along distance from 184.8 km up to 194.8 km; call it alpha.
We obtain 46.8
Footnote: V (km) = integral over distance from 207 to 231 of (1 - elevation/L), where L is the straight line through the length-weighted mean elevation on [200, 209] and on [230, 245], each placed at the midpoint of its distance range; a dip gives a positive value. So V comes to 6.7 km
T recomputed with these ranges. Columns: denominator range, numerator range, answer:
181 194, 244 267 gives 1.24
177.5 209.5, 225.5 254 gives 1.27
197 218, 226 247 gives 1.73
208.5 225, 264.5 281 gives 2.20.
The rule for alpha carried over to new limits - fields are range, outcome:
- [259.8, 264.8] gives 60.7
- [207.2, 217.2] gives 27.4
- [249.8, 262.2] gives 61.4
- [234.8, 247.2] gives 56.8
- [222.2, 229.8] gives 33.9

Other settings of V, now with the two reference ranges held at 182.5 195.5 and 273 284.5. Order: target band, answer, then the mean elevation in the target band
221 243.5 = 3.1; 46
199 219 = 8.3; 29.2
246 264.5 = -1.7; 61.3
